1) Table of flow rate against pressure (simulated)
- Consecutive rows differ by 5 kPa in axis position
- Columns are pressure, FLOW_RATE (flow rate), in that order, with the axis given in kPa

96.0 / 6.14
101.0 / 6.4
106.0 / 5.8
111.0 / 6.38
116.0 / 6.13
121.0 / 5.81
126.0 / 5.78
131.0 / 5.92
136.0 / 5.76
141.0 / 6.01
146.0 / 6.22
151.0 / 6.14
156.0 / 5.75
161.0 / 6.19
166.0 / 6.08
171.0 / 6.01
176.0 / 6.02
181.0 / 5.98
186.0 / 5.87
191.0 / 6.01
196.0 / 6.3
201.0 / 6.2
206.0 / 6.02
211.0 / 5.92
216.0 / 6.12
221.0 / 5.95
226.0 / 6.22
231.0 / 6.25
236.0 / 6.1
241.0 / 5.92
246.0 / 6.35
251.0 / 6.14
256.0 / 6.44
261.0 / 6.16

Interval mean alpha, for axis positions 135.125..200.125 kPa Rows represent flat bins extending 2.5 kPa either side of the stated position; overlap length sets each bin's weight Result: 6.04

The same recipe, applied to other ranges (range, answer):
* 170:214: 6.04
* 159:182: 6.06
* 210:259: 6.15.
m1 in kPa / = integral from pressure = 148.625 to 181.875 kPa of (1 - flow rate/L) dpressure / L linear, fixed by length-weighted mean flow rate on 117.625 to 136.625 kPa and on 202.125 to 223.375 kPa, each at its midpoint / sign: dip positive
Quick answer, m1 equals -0.61 kPa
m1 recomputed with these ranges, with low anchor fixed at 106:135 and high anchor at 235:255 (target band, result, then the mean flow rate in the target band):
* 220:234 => -0.1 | 6.16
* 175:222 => 0.3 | 6.04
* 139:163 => -0.2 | 6.06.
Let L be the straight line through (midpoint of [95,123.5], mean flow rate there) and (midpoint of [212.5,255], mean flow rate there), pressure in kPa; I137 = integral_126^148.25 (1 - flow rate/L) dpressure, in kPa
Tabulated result 0.6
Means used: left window 6.11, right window 6.14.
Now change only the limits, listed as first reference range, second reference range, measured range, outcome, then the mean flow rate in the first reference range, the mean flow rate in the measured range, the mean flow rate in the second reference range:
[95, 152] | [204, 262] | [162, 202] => 0.2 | 6.04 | 6.06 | 6.13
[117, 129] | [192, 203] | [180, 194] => 0.5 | 5.84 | 5.96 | 6.22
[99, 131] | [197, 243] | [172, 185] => 0.2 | 6.03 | 5.99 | 6.09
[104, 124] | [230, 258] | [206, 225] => 0.4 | 6.03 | 6.02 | 6.19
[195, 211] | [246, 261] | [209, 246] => 0.6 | 6.12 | 6.09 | 6.28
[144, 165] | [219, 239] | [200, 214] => 0.2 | 6.07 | 6.03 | 6.13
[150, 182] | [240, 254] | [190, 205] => -0.2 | 6.02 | 6.17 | 6.17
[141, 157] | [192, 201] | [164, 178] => 0.2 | 6.06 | 6.04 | 6.22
